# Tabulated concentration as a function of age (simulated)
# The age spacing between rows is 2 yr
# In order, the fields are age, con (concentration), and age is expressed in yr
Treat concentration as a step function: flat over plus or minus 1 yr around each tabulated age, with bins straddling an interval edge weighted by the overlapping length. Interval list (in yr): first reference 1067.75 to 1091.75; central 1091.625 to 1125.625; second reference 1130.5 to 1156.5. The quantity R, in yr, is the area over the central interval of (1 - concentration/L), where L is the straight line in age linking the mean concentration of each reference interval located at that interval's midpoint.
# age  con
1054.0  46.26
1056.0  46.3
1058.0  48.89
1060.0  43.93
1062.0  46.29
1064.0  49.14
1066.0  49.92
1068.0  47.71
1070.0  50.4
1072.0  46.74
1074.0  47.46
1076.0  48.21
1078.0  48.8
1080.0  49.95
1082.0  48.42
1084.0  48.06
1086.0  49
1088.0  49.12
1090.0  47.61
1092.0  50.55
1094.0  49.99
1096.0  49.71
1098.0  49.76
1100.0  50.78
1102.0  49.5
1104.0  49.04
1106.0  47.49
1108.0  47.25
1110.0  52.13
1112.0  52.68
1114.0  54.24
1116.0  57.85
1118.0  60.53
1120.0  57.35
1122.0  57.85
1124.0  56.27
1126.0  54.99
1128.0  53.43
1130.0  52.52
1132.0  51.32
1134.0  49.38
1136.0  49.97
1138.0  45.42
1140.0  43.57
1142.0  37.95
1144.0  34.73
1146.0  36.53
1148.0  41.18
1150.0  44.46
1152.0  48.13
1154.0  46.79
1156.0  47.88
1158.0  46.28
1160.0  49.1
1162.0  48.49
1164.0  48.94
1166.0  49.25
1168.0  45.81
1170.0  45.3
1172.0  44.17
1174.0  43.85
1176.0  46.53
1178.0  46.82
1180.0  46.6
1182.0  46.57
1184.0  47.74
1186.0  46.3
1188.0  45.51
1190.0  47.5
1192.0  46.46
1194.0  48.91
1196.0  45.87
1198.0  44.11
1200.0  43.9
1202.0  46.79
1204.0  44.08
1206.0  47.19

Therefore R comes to -4.3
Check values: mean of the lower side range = 48.5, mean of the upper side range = 44.5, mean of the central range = 52.6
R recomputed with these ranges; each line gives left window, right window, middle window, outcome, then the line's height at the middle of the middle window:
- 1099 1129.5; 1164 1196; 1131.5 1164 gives 3.12 yr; 49.9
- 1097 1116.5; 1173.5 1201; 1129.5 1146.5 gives 1.56 yr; 49.1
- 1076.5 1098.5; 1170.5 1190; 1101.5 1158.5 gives -1.73 yr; 47.7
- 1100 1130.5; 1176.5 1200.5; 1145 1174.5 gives 2.02 yr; 49.2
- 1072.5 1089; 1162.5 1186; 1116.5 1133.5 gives -2.79 yr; 47.6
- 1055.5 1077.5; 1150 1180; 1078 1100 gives -0.79 yr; 47.6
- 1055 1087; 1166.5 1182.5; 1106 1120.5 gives -2.11 yr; 47.1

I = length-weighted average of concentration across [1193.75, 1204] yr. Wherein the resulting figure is 45.5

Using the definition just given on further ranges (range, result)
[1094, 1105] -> 49.8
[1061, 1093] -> 48.6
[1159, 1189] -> 46.7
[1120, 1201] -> 47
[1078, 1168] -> 49.2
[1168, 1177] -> 45.1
